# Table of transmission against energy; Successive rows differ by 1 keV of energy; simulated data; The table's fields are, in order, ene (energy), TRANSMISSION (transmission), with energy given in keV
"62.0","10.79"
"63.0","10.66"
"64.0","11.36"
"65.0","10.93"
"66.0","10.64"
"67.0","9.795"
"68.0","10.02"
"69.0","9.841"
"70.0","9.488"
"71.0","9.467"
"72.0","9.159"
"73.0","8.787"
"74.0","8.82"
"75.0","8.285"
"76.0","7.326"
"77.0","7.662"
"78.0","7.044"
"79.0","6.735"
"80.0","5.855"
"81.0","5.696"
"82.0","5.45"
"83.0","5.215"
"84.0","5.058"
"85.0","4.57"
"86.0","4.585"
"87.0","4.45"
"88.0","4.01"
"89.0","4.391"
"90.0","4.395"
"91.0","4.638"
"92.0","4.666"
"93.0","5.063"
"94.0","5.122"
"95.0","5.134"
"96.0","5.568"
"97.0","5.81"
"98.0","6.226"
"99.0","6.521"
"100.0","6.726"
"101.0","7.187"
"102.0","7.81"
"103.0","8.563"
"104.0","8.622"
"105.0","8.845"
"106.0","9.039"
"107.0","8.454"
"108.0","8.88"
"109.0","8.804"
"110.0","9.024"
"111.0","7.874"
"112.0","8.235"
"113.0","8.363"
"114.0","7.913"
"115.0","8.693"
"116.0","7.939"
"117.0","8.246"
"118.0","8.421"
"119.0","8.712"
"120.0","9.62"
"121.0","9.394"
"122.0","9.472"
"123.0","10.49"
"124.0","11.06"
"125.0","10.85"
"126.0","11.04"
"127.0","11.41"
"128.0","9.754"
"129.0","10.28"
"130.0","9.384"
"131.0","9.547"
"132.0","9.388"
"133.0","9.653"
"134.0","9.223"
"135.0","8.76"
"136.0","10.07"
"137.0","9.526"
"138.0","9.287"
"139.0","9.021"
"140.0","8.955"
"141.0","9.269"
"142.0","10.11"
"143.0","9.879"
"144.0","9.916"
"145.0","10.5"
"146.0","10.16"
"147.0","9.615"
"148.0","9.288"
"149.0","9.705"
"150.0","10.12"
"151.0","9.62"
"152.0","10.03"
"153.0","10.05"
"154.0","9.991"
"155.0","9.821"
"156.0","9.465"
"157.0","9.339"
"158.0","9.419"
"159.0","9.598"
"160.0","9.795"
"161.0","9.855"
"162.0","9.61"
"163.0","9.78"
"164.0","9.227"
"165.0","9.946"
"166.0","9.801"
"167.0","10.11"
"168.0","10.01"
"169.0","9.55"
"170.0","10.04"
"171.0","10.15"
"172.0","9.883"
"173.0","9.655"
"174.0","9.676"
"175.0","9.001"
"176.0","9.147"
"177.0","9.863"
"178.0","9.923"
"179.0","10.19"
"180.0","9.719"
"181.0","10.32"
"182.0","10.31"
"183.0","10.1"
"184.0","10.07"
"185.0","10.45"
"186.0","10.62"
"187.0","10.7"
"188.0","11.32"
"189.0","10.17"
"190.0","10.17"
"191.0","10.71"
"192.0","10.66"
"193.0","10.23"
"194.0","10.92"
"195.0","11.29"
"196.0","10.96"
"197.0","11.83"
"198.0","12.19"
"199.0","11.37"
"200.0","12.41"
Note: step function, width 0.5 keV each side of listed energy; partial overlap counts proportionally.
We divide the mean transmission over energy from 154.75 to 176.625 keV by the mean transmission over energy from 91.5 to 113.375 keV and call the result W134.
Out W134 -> 1.3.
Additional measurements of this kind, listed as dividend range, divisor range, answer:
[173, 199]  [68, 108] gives 1.55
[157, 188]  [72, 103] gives 1.64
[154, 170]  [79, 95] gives 1.96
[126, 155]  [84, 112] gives 1.50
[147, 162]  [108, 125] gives 1.09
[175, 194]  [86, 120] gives 1.45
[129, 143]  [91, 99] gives 1.75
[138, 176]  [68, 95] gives 1.51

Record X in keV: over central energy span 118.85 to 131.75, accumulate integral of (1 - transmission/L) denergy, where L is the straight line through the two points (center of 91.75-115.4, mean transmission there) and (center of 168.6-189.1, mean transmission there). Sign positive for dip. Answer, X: -3.1 keV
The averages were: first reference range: 7.4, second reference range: 10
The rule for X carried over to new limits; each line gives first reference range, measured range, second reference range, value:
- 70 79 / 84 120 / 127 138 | 8.3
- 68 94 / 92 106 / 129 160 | 1.3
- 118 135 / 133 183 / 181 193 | 2.2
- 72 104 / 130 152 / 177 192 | -3.0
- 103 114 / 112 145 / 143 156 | -1.0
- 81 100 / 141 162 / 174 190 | -3.4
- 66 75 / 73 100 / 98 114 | 9.4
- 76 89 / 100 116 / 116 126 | -0.3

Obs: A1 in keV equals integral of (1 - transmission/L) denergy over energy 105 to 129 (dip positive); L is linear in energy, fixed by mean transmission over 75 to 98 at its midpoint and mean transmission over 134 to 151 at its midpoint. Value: -4.6 keV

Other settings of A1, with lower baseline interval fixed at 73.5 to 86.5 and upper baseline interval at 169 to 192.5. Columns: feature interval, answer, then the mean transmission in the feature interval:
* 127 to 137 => -1.7 keV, 9.65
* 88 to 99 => 2.8 keV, 5.12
